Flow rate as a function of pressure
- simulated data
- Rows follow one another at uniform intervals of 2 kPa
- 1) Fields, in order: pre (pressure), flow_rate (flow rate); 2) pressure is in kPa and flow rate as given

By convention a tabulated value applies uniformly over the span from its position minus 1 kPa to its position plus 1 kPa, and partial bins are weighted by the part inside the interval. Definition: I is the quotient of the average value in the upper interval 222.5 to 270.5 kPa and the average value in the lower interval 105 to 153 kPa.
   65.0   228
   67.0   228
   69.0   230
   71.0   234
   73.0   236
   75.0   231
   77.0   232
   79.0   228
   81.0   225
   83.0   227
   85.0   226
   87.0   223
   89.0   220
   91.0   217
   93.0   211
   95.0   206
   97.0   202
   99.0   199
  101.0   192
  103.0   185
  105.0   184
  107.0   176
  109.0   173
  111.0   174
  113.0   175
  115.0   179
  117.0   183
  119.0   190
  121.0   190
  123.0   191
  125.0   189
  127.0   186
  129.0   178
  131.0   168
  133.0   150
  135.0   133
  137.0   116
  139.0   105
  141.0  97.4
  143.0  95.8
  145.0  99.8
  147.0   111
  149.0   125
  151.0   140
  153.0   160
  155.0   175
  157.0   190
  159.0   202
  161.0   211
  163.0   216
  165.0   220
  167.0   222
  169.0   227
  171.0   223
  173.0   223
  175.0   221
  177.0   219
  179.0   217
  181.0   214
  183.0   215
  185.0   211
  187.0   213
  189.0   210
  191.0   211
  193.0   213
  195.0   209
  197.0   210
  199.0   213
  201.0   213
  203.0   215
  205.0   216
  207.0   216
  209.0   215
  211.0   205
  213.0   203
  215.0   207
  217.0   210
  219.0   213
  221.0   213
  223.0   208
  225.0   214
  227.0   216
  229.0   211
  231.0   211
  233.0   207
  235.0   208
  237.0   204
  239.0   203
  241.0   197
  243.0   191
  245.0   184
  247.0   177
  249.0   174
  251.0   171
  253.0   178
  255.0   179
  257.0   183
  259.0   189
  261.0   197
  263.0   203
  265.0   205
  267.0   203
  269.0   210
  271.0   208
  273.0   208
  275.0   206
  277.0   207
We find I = 1.28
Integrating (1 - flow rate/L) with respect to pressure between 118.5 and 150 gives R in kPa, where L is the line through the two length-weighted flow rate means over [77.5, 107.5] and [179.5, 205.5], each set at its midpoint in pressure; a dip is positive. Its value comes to 9.9 kPa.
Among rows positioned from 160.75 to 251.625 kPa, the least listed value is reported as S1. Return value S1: 171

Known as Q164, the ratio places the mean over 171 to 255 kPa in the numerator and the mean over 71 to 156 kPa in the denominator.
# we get 1.2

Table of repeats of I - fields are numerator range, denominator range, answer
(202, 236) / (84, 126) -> 1.09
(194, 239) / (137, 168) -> 1.34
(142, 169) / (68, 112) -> 0.80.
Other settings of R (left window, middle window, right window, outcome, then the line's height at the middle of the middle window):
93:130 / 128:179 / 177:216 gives 7.67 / 199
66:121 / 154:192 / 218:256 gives -2.05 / 202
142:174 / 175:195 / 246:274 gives -3.59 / 181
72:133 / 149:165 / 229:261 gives 1.04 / 196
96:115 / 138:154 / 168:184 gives 6.89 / 205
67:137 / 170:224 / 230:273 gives -4.81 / 196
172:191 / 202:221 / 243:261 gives -0.98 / 201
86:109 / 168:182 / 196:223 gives -0.86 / 208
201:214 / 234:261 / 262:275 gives 2.62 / 208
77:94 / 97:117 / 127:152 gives 0.24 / 185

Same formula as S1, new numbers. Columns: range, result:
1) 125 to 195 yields 95.8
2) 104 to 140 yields 105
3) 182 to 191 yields 210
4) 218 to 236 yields 207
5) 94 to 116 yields 173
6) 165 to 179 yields 217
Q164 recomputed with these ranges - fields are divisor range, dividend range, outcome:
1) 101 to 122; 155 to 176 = 1.18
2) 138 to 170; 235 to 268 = 1.17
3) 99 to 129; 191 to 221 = 1.15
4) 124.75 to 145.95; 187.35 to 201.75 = 1.55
